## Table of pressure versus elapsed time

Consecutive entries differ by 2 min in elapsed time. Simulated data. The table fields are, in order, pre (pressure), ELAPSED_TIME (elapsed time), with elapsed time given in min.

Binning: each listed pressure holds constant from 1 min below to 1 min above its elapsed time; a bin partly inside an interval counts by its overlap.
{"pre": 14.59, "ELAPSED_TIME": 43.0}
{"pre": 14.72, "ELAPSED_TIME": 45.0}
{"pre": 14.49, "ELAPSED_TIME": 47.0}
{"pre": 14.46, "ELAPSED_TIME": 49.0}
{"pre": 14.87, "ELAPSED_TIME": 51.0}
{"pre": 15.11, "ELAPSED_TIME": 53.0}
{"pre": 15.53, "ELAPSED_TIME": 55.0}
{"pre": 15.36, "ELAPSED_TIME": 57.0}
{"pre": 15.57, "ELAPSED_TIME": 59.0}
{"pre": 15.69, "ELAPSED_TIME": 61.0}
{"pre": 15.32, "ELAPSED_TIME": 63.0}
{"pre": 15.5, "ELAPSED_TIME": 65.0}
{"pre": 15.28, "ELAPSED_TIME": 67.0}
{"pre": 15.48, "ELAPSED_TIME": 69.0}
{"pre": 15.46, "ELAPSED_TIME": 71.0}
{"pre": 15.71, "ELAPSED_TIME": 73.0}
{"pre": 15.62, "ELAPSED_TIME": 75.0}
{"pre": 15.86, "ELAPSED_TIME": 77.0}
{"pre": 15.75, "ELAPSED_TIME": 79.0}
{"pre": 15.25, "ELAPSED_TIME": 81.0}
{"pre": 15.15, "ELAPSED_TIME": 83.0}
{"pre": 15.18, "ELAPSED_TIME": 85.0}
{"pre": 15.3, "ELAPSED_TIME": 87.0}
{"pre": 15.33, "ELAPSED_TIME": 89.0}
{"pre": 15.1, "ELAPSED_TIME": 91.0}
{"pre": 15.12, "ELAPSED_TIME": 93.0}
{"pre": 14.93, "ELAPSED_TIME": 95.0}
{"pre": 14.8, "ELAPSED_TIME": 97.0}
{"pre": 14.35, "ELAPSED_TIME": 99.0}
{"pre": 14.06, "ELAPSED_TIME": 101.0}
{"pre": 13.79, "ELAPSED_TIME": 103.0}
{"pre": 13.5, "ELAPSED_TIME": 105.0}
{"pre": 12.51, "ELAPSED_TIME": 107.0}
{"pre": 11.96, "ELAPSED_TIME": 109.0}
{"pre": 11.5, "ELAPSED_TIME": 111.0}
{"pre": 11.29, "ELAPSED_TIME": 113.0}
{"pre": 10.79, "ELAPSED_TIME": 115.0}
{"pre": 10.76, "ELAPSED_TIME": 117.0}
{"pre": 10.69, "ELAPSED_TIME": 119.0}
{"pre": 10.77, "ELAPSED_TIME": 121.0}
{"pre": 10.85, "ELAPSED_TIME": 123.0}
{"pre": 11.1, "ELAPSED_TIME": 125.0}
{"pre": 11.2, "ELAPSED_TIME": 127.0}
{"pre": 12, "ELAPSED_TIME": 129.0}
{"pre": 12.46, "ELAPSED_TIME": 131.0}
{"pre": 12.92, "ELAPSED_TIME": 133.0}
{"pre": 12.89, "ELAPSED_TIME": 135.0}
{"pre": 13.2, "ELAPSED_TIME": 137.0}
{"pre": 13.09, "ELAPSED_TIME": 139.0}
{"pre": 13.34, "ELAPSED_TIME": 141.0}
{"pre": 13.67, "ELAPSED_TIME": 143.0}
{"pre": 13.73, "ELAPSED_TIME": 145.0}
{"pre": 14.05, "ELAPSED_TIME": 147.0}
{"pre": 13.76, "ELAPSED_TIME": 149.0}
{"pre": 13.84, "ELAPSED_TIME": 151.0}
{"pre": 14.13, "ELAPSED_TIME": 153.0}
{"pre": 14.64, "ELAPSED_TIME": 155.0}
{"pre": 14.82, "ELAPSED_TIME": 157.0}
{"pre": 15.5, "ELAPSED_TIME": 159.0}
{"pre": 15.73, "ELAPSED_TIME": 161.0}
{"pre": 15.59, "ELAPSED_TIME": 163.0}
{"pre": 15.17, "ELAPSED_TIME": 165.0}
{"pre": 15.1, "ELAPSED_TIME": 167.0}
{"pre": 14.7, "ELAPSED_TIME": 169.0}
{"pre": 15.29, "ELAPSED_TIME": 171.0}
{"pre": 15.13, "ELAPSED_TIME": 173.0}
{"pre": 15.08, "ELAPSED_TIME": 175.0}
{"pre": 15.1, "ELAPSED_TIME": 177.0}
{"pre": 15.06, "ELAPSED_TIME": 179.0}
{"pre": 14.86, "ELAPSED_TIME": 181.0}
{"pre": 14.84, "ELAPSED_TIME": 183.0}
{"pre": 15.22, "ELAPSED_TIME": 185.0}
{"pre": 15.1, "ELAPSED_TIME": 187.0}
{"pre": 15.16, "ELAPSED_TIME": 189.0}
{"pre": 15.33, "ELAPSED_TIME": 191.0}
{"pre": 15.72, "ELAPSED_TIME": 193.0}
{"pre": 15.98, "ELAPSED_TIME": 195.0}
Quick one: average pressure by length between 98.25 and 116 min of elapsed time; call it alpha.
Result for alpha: 12.6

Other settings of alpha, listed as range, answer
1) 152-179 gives 15.1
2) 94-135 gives 12.3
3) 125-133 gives 11.9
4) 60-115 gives 14.6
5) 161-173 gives 15.2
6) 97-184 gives 13.5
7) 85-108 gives 14.5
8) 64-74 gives 15.5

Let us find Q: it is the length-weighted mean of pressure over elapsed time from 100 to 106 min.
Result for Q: 13.8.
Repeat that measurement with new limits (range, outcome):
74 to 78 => 15.7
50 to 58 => 15.2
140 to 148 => 13.7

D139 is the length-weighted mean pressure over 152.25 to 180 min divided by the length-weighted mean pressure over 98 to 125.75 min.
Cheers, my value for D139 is 1.3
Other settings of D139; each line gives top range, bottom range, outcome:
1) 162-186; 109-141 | 1.28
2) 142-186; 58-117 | 1.02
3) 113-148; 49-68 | 0.80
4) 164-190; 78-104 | 1.01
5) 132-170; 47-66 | 0.93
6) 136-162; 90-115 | 1.05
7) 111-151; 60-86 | 0.79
